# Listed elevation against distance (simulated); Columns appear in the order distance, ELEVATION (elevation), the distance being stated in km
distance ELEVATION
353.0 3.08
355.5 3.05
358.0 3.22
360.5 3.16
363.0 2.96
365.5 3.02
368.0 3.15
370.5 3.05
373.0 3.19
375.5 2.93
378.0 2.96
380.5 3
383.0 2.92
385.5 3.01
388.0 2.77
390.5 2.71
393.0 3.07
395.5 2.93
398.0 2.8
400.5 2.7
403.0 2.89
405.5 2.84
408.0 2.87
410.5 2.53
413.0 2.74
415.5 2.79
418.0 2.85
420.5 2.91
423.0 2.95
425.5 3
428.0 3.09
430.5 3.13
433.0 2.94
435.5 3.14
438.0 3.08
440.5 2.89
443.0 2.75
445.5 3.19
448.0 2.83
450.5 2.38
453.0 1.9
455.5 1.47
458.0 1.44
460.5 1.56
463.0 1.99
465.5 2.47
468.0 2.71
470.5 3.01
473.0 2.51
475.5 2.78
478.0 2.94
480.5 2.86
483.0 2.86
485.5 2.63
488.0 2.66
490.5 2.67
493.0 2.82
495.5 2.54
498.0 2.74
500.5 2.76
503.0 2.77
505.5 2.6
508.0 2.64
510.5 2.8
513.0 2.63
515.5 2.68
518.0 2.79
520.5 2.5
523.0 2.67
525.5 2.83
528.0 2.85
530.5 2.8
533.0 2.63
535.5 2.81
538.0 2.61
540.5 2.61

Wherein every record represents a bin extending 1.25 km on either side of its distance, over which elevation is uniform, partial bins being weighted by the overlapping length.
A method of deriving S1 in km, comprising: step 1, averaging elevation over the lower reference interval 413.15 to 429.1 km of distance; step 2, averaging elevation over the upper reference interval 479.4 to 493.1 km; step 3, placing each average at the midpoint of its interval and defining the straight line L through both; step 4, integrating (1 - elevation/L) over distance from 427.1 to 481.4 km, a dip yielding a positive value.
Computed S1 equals 4.6 km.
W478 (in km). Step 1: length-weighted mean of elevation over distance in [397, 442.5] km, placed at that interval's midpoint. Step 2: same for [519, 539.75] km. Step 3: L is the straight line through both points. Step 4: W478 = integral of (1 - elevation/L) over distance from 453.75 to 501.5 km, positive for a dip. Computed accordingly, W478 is 5.2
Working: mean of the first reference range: 2.89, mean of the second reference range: 2.71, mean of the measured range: 2.49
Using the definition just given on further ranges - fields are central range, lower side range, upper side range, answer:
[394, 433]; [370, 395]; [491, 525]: 0.3 km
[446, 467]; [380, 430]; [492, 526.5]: 5.5 km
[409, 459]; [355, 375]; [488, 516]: 3.3 km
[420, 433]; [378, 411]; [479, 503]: -0.9 km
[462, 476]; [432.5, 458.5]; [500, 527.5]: 0.2 km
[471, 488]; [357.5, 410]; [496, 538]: 0.1 km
